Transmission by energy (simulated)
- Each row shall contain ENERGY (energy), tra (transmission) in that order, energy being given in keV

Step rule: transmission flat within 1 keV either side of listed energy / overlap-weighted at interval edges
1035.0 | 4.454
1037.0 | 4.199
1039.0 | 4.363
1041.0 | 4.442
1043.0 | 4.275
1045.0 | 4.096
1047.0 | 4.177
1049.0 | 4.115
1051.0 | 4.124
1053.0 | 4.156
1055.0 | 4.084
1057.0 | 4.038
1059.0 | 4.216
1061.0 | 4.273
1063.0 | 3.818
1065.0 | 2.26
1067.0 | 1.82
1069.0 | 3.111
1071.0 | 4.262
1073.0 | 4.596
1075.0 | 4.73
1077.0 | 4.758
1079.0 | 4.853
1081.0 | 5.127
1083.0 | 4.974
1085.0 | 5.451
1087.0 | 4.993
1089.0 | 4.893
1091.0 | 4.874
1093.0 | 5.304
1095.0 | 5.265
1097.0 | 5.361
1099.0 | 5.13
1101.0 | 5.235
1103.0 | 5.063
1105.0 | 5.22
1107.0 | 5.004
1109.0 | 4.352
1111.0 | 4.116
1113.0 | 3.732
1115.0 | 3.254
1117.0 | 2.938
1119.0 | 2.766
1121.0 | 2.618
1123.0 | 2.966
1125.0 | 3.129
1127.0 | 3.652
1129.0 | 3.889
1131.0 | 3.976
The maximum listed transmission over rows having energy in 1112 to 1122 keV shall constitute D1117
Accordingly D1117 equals 3.732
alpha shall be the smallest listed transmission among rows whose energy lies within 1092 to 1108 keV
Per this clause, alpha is 5.004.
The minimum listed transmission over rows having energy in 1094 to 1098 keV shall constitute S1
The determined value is 5.265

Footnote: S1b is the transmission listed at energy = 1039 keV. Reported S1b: 4.363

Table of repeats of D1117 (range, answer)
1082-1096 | 5.451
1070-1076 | 4.73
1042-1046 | 4.275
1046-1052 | 4.177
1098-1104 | 5.235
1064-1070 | 3.111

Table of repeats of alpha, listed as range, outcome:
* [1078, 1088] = 4.853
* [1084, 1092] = 4.874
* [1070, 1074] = 4.262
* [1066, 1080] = 1.82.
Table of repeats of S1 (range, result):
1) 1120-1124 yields 2.618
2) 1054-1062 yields 4.038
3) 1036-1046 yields 4.096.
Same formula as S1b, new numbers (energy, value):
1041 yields 4.442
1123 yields 2.966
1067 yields 1.82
